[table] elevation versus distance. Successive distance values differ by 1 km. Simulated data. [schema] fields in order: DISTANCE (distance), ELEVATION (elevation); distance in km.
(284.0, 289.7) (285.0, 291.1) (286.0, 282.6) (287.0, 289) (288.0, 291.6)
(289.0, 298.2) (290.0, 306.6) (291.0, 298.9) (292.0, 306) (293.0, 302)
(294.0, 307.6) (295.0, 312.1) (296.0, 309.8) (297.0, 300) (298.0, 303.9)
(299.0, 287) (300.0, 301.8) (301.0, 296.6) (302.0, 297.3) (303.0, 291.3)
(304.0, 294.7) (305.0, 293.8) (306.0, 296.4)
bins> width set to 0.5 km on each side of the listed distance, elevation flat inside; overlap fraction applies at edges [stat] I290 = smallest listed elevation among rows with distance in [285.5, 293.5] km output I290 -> 282.6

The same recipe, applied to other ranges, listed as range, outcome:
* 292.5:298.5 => 300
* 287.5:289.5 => 291.6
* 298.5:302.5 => 287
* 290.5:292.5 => 298.9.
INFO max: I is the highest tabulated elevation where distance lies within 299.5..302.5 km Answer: 301.8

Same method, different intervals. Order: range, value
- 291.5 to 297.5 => 312.1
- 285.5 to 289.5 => 298.2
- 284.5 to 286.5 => 291.1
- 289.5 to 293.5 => 306.6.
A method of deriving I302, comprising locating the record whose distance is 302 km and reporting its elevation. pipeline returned 297.3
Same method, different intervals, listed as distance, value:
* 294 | 307.6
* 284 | 289.7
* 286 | 282.6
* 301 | 296.6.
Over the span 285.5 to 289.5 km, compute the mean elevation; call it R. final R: 290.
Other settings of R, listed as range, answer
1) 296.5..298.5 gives 302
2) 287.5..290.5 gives 299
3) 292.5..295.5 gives 307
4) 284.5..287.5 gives 288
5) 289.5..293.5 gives 303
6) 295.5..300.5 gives 300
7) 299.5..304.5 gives 296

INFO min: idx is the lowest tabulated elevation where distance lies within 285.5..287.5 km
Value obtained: 282.6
